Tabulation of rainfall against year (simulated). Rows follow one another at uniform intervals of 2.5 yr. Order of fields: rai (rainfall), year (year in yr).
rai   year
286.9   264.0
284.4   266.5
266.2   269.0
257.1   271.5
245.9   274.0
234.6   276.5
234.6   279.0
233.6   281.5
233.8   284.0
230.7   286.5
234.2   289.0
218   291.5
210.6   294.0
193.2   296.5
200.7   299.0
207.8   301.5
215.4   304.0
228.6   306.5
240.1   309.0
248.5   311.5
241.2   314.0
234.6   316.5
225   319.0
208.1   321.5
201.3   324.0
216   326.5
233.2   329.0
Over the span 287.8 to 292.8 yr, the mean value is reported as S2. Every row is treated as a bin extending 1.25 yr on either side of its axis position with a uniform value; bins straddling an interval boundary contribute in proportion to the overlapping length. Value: 226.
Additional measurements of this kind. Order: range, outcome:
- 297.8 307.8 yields 213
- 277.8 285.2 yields 234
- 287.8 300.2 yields 211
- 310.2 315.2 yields 245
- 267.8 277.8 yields 251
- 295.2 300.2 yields 197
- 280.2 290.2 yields 233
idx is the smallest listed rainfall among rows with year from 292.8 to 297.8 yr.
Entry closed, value 193.2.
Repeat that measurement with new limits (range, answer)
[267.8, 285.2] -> 233.6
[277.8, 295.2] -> 210.6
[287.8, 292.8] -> 218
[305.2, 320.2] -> 225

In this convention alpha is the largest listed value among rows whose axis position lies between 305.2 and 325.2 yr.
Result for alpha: 248.5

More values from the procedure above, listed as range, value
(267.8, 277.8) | 266.2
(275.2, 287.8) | 234.6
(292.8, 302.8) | 210.6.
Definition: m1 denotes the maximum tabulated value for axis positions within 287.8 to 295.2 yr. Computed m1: 234.2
